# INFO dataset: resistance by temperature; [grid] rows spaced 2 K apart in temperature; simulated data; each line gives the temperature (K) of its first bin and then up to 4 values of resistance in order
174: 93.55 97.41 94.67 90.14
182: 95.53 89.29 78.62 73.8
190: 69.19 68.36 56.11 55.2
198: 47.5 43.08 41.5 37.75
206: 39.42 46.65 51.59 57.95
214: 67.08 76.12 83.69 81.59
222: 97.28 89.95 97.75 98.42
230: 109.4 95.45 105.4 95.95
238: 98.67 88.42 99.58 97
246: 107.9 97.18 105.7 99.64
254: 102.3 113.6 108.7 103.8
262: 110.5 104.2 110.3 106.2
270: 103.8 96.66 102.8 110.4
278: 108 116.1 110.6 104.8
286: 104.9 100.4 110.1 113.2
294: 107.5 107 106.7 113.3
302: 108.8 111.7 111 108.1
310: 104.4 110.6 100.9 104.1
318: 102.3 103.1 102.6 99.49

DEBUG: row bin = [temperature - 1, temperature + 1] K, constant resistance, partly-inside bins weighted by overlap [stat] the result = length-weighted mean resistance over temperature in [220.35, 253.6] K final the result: 98.7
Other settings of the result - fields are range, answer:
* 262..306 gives 108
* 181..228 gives 67.8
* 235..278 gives 103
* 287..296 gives 108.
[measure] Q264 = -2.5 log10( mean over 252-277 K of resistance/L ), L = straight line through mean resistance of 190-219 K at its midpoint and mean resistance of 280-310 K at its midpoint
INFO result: -0.170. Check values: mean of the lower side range 55.6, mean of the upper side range 109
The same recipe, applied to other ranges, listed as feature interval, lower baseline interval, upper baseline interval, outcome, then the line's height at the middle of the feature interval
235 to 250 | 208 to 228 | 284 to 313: -0.13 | 86.9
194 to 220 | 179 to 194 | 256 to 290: 0.48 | 85.6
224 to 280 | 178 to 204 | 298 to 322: -0.18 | 87.6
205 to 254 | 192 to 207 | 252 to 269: -0.14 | 76.7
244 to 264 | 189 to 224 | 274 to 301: -0.18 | 88.8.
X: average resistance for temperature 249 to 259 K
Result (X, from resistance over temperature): 106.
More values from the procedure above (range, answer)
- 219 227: 91.6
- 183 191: 77.7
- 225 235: 101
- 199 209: 41.7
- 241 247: 101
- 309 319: 104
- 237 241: 93.5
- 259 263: 107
